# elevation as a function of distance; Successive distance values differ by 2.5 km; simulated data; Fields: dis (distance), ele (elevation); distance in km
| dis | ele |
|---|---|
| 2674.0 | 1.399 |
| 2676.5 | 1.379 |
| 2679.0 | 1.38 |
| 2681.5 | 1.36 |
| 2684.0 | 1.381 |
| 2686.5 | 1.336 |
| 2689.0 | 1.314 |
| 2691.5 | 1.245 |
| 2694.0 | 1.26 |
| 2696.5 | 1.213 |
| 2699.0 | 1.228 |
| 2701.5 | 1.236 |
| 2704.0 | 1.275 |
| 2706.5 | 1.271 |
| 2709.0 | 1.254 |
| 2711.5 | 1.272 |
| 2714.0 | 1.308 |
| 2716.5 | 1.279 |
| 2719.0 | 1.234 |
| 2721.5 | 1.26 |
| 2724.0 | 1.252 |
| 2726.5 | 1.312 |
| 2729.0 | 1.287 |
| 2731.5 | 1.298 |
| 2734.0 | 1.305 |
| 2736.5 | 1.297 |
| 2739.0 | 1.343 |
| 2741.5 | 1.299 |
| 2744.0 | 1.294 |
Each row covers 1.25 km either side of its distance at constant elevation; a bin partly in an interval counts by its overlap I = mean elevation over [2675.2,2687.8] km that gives 1.37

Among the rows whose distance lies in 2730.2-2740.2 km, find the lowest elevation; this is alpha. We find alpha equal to 1.297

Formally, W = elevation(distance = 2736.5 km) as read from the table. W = 1.297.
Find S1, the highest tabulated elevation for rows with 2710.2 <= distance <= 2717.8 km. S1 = 1.308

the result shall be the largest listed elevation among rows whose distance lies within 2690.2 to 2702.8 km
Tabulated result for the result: 1.26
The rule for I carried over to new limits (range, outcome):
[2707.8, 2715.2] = 1.28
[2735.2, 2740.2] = 1.32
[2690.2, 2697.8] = 1.24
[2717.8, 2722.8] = 1.25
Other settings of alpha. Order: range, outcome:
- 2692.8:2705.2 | 1.213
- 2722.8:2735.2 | 1.252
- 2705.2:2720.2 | 1.234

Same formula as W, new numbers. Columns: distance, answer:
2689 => 1.314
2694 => 1.26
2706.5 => 1.271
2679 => 1.38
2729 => 1.287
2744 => 1.294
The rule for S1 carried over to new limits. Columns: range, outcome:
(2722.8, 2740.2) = 1.343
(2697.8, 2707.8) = 1.275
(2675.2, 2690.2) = 1.381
